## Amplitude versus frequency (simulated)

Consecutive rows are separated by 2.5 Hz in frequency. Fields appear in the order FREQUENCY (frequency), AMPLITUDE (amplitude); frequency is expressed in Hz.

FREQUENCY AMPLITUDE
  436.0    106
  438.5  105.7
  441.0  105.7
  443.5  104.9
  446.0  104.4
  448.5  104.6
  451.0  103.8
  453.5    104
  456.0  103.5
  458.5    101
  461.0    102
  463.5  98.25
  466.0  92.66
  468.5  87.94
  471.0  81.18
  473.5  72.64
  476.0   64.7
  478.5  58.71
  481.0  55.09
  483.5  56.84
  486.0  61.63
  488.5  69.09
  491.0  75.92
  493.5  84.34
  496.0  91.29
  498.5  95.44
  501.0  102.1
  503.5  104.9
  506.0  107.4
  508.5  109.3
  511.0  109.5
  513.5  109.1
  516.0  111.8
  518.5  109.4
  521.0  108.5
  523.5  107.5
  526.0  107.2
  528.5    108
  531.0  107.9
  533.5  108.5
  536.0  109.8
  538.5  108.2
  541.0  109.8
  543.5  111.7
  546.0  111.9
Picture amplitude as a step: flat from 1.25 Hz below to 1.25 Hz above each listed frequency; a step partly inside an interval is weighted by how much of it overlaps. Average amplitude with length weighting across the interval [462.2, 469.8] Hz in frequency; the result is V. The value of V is 92.9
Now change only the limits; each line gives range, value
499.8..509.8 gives 106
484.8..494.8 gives 72.9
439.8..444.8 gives 105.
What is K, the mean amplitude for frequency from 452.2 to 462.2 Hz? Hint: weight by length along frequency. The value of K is 103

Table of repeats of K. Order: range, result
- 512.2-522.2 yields 110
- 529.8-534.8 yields 108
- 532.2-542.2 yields 109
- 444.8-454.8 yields 104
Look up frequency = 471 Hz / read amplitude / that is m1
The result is 81.18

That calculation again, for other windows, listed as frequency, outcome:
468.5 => 87.94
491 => 75.92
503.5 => 104.9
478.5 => 58.71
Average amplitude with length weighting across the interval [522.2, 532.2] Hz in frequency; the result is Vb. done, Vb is 108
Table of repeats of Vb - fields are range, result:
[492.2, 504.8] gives 95.6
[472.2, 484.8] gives 61.7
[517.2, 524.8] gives 108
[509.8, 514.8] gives 109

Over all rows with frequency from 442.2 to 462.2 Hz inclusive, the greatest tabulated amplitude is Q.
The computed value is 104.9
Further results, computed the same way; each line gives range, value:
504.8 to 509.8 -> 109.3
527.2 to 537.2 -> 109.8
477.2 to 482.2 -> 58.71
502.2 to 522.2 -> 111.8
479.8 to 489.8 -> 69.09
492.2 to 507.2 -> 107.4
